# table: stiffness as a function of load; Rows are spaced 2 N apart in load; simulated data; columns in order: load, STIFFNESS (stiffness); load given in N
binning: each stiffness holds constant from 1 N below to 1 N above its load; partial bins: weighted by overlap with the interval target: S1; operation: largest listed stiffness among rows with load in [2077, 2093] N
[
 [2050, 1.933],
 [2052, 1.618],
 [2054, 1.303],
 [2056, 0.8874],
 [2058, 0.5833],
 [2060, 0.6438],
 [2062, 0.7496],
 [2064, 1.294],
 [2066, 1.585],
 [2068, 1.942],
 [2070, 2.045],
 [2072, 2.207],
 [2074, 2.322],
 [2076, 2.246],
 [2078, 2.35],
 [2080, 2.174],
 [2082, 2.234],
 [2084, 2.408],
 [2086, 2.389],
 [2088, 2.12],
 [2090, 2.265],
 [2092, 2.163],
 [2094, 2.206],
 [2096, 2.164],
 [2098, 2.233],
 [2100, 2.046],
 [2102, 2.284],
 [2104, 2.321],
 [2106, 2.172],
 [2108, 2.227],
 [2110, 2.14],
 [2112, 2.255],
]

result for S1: 2.408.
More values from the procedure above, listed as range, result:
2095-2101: 2.233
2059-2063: 0.7496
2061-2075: 2.322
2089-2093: 2.265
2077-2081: 2.35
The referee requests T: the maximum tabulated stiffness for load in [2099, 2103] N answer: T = 2.284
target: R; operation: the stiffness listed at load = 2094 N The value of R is 2.206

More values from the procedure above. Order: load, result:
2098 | 2.233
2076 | 2.246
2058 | 0.5833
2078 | 2.35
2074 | 2.322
